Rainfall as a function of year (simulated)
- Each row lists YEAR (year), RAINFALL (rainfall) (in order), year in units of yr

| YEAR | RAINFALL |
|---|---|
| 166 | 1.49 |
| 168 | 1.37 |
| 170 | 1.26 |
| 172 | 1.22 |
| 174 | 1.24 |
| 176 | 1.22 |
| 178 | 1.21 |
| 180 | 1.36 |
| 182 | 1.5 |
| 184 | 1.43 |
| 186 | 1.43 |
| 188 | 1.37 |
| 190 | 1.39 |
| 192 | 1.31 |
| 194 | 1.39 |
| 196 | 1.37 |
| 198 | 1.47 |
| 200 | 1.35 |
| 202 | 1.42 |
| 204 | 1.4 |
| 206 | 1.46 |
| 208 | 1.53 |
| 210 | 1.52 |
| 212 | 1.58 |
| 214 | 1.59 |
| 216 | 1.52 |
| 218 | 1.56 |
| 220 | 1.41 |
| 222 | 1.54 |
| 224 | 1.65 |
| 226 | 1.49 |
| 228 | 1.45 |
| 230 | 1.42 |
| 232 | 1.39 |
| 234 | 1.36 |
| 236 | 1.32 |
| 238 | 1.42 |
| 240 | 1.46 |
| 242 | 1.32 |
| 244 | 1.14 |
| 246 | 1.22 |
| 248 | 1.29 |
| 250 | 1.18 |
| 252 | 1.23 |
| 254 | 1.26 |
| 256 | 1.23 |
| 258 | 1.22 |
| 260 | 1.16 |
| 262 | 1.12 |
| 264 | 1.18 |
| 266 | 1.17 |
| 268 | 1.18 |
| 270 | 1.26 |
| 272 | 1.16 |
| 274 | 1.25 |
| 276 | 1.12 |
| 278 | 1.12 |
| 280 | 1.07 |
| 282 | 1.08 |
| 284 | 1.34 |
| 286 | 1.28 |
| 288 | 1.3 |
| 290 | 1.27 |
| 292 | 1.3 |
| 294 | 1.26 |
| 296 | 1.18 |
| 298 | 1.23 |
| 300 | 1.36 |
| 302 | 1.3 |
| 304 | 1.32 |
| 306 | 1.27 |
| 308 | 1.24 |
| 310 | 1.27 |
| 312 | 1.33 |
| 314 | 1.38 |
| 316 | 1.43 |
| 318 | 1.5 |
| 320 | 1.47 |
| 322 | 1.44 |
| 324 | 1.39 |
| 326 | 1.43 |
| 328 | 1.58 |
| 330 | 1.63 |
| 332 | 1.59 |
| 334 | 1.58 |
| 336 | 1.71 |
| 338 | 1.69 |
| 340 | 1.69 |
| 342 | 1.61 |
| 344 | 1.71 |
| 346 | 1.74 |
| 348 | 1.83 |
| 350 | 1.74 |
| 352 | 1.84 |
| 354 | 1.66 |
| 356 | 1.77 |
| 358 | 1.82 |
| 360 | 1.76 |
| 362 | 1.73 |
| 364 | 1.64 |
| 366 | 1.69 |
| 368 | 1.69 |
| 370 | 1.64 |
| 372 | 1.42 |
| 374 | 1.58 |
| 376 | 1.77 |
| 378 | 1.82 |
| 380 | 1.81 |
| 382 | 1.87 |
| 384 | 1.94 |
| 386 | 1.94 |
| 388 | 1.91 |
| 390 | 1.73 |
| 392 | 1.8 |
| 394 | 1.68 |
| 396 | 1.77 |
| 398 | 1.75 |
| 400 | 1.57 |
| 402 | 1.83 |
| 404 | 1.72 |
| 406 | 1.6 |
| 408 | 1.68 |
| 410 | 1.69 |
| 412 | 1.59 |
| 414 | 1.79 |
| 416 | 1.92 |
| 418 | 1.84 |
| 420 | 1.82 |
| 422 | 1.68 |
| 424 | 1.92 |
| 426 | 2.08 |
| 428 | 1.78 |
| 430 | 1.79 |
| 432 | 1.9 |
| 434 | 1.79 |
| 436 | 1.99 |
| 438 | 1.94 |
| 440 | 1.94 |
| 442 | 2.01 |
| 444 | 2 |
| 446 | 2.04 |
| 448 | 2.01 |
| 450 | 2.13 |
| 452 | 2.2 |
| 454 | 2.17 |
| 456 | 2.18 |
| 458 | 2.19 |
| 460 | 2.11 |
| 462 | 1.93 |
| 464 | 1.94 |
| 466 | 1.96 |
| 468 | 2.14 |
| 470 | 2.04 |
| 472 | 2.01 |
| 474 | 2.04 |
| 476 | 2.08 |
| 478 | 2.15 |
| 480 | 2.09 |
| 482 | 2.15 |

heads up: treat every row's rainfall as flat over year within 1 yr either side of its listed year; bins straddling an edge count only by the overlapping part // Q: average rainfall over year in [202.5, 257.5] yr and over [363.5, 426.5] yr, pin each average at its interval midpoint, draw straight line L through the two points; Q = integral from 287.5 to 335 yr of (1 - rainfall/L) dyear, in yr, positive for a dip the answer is 6.0 yr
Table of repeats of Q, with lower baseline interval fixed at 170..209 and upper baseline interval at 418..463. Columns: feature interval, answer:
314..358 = 2.7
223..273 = 7.2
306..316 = 2.1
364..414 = 3.4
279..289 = 2.4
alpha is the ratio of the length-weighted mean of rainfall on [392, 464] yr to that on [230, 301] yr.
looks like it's 1.5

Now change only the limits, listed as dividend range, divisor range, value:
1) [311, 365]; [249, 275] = 1.35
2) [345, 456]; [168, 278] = 1.35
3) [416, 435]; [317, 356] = 1.14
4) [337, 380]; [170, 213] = 1.23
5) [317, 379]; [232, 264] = 1.31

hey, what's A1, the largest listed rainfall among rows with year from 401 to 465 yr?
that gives 2.2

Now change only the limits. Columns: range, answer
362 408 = 1.94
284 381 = 1.84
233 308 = 1.46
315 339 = 1.71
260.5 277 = 1.26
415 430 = 2.08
